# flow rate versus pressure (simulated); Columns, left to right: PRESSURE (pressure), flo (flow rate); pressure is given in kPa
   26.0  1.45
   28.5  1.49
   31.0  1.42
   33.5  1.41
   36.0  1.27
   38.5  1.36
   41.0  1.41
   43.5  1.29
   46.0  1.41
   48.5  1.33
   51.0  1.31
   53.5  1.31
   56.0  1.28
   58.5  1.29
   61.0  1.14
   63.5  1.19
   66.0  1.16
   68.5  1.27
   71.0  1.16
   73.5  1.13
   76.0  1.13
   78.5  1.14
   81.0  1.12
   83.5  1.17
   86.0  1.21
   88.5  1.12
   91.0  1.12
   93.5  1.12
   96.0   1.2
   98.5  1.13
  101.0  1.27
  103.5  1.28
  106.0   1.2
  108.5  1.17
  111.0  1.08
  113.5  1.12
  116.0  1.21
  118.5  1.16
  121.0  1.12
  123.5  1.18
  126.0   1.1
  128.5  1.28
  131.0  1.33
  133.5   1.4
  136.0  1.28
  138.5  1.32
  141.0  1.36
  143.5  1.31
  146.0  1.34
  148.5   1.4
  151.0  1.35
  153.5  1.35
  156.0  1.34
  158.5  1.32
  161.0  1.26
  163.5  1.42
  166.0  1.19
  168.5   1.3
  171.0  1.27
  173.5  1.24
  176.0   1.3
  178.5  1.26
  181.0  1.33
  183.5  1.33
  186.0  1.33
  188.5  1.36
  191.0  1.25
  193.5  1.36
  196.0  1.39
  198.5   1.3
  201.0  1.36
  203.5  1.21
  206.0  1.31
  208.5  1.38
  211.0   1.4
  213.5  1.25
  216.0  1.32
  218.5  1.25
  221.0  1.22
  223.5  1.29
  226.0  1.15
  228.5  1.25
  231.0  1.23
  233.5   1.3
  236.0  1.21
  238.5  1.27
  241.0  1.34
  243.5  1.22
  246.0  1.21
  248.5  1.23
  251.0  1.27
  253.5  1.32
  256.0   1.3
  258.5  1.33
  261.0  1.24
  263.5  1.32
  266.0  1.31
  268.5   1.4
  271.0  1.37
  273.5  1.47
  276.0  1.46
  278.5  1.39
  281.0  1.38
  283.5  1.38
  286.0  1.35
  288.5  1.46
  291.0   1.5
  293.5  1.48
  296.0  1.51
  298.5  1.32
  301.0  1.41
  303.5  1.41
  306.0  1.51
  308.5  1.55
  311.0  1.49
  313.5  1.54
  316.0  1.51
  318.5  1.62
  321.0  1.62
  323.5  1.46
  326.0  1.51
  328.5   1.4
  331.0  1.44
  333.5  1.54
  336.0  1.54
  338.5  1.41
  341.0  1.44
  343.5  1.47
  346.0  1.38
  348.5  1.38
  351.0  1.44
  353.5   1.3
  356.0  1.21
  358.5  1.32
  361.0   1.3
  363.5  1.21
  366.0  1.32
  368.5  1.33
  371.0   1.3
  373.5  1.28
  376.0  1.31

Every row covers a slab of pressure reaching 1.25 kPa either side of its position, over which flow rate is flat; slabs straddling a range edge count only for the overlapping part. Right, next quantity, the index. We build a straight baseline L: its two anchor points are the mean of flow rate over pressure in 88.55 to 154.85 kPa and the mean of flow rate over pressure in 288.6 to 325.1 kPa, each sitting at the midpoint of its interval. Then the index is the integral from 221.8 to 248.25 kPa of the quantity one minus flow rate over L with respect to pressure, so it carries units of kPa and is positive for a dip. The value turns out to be 2.8 kPa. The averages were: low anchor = 1.24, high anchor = 1.49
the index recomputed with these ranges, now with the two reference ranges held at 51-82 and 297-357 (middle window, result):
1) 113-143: 0.4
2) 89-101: 0.7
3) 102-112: 0.4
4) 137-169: -1.1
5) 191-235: 1.7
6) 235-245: 0.8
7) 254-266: 0.8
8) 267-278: -0.1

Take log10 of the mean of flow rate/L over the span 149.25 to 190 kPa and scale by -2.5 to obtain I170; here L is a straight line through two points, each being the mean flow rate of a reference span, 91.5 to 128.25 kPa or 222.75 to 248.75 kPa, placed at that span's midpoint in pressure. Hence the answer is -0.09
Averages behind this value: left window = 1.17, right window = 1.25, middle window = 1.31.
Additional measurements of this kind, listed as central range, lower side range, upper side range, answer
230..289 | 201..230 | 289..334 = 0.04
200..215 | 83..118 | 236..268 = -0.06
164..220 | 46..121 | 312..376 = -0.02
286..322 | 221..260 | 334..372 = -0.13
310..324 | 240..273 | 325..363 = -0.13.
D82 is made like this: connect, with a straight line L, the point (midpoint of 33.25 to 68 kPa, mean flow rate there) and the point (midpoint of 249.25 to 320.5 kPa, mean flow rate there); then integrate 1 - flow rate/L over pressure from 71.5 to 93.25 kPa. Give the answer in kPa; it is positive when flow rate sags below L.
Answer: 2.8 kPa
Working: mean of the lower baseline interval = 1.29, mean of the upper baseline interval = 1.42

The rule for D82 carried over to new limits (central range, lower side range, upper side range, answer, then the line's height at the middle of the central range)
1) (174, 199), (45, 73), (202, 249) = -1.10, 1.26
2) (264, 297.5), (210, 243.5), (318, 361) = -1.78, 1.35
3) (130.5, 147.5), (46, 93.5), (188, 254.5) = -1.32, 1.24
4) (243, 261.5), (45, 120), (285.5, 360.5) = 1.45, 1.38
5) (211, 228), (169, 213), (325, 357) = 0.98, 1.34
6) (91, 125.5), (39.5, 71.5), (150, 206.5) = 3.26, 1.29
